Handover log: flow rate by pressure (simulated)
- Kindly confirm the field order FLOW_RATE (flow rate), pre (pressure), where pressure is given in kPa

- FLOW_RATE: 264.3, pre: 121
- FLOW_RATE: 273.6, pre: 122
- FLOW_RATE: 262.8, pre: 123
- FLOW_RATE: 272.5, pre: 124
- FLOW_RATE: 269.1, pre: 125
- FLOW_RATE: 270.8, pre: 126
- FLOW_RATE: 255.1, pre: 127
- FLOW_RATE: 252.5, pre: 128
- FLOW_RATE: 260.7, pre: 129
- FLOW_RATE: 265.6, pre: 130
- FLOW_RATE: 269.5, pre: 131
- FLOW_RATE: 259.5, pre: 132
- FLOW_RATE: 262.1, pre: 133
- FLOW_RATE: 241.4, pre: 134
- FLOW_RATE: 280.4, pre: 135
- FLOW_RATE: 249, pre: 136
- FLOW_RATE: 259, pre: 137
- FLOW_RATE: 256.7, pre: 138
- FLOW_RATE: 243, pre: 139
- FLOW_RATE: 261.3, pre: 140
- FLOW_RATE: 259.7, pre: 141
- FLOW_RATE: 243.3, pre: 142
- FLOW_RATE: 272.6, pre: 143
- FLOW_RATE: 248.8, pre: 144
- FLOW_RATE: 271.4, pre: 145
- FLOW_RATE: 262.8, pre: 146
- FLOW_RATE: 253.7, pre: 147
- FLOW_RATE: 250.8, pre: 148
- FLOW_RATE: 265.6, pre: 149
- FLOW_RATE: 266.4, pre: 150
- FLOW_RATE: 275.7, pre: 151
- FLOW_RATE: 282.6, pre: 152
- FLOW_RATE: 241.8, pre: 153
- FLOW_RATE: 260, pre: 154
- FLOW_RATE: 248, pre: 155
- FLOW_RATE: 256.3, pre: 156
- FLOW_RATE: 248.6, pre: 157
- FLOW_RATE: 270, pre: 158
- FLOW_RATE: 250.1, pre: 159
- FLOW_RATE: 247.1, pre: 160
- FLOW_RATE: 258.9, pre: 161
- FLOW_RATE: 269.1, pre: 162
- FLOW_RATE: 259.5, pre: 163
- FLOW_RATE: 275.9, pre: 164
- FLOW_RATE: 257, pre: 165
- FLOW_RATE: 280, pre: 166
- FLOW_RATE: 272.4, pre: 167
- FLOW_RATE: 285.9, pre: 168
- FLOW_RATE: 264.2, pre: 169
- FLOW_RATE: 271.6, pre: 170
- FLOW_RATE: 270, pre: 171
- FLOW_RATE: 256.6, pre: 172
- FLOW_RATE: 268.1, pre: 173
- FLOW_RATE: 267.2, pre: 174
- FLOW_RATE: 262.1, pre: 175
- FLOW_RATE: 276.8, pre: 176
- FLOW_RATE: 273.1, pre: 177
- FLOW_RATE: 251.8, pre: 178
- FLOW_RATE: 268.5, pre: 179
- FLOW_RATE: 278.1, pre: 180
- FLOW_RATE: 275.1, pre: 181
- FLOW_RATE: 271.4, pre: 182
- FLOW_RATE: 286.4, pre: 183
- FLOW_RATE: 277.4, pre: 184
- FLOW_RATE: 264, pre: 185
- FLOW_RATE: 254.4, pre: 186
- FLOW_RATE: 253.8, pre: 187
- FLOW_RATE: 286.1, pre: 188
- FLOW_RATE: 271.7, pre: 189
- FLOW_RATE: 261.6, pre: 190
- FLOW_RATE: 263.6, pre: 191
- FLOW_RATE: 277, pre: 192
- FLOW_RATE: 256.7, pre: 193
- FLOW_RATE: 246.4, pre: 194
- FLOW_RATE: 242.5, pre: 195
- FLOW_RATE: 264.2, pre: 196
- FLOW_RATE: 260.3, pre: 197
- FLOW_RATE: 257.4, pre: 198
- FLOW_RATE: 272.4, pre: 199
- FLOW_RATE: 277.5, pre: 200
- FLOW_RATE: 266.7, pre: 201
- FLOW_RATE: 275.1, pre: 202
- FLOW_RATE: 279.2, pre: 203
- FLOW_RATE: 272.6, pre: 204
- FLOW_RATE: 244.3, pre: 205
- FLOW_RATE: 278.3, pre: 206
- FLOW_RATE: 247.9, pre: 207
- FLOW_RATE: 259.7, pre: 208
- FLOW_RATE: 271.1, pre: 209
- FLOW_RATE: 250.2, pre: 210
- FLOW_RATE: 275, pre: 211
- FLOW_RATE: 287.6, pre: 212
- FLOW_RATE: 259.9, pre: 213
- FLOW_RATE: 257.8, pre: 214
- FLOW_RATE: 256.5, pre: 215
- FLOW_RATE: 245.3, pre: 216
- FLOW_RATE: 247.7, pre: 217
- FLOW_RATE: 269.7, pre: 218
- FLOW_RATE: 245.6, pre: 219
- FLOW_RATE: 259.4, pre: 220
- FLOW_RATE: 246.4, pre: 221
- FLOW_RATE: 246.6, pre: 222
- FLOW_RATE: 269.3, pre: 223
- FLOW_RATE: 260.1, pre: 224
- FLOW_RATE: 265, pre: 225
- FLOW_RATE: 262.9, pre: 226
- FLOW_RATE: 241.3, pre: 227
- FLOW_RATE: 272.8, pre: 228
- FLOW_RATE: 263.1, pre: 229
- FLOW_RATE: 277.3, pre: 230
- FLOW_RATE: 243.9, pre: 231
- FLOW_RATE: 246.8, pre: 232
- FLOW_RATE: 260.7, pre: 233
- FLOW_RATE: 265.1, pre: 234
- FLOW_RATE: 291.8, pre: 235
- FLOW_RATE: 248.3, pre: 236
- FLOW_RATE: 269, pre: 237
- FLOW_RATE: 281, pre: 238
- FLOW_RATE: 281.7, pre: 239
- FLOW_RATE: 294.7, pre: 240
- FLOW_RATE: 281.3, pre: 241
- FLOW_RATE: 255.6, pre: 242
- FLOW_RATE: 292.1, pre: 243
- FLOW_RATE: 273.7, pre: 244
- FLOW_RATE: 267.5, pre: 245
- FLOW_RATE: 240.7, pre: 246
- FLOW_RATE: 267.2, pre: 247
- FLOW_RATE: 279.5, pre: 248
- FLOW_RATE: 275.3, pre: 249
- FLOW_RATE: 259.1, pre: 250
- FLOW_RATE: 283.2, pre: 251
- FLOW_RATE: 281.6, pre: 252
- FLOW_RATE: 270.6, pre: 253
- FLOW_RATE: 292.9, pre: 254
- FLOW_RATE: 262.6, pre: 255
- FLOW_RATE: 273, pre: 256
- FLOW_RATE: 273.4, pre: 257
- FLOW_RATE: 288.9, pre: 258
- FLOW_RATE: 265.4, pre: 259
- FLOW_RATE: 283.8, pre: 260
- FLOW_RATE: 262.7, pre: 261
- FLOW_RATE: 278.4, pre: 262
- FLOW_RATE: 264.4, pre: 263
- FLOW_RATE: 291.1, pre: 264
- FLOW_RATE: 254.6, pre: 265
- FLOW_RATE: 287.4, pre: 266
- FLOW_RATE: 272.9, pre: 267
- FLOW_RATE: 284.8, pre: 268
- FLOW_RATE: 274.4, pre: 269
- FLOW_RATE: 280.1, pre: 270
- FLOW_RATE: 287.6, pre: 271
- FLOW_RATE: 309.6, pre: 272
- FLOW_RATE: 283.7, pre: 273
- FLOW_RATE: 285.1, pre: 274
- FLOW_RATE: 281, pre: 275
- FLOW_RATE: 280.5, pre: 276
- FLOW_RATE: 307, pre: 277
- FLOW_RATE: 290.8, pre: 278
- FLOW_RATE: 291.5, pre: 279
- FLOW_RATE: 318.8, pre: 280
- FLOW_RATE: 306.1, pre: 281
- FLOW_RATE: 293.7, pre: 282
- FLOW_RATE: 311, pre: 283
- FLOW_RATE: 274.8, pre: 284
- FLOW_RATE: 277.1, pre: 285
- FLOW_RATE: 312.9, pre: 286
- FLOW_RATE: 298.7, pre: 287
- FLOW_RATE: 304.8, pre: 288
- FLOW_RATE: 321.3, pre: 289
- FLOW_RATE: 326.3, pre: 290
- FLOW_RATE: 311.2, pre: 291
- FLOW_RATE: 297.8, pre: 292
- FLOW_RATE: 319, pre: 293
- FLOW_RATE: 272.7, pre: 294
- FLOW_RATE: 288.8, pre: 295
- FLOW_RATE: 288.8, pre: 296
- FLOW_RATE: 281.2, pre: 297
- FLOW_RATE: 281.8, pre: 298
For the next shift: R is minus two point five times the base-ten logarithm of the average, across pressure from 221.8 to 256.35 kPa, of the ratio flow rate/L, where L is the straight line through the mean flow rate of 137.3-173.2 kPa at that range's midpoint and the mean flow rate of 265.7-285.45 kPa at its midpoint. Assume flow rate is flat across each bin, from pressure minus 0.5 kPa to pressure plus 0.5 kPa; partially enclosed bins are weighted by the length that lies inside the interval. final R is 0.05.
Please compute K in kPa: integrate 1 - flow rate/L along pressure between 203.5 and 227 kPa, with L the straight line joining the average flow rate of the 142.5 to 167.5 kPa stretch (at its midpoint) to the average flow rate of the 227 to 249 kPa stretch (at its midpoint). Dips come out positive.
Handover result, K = 0.64 kPa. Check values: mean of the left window 262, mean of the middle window 260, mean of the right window 269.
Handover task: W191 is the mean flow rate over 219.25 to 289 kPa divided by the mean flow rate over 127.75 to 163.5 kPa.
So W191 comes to 1.07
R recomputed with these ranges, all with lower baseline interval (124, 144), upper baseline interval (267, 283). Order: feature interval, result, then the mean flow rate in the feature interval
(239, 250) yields 0.05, 273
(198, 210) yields 0.04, 267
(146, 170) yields 0.01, 263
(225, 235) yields 0.08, 261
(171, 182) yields 0.01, 268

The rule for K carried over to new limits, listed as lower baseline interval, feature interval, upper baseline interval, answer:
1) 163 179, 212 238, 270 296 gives 2.1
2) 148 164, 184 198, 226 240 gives 0.0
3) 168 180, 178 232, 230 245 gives 1.2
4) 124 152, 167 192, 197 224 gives -0.7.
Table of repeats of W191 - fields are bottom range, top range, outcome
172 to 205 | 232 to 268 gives 1.02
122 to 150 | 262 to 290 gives 1.12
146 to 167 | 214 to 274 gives 1.03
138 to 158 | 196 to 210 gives 1.03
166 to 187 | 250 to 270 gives 1.02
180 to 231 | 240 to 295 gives 1.08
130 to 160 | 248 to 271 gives 1.07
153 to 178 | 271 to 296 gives 1.13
